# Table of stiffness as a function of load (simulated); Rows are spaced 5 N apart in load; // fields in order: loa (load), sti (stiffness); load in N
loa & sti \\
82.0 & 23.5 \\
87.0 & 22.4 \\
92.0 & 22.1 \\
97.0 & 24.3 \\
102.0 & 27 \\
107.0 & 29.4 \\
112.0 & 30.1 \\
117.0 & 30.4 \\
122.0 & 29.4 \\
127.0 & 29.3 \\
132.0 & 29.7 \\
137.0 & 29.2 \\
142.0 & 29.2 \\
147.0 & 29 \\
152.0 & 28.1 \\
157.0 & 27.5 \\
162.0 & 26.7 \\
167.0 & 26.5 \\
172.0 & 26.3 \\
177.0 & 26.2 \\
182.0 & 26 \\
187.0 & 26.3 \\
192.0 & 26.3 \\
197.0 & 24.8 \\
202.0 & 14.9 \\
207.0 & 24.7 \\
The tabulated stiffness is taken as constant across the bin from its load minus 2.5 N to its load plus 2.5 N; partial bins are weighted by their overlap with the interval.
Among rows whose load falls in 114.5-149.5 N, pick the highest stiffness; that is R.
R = 30.4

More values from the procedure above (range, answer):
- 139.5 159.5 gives 29.2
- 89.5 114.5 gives 30.1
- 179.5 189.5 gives 26.3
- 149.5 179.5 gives 28.1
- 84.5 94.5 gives 22.4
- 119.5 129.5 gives 29.4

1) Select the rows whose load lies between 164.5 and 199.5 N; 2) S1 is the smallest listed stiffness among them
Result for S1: 24.8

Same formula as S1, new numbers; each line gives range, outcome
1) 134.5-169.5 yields 26.5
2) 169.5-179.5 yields 26.2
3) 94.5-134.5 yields 24.3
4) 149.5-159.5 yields 27.5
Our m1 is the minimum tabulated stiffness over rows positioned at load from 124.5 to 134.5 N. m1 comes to 29.3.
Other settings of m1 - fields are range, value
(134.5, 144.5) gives 29.2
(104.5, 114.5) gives 29.4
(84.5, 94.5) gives 22.1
